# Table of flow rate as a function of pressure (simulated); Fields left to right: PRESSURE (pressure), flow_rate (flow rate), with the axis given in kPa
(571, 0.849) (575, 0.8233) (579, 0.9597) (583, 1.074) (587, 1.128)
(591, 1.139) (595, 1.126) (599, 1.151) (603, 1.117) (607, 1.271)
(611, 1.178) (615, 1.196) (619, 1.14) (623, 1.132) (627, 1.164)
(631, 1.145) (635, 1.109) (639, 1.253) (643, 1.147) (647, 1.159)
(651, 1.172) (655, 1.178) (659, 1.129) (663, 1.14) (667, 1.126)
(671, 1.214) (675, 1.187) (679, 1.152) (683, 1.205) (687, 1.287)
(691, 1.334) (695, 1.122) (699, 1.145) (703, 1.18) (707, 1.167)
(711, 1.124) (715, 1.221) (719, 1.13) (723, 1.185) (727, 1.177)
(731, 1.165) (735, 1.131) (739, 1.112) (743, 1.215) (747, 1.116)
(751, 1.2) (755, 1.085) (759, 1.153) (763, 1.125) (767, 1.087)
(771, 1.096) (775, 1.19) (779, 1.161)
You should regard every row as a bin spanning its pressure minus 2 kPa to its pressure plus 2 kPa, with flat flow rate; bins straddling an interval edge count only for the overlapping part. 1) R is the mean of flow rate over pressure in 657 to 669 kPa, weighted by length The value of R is 1.13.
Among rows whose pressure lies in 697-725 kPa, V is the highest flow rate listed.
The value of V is 1.221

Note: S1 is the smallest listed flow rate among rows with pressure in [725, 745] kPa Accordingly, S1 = 1.112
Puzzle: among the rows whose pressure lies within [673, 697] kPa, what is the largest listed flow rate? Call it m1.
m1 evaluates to 1.334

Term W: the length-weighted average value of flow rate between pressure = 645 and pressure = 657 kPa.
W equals 1.17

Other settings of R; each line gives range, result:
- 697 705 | 1.16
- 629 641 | 1.17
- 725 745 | 1.16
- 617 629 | 1.15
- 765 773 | 1.09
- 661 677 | 1.17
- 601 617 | 1.19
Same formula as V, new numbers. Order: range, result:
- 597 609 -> 1.271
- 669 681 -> 1.214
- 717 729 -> 1.185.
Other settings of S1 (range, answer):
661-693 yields 1.126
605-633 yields 1.132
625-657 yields 1.109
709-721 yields 1.124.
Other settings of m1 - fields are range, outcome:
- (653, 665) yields 1.178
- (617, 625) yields 1.14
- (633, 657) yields 1.253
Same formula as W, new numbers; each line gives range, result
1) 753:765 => 1.12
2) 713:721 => 1.18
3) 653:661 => 1.15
